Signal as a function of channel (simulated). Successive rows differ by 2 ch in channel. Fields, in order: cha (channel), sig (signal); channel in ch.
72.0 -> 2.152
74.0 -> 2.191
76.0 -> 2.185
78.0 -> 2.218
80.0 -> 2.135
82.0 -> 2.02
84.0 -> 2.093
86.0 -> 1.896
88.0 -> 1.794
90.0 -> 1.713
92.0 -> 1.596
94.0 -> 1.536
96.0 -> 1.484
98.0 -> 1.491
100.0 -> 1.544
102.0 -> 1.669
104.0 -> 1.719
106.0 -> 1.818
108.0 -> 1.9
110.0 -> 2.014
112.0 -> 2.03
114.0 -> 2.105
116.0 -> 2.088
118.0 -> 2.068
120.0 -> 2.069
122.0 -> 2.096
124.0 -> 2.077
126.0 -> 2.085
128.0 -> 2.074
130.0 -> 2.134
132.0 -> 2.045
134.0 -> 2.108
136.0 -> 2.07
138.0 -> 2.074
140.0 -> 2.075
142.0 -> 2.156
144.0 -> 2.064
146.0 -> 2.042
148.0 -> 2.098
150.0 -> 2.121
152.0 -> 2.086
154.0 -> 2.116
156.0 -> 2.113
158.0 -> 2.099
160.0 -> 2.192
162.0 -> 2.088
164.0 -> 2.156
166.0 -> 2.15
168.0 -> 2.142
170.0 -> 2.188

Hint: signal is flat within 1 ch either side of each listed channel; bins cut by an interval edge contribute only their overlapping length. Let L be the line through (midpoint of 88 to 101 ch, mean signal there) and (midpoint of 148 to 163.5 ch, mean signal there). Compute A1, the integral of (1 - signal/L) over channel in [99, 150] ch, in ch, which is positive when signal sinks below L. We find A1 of -4.7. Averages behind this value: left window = 1.58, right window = 2.12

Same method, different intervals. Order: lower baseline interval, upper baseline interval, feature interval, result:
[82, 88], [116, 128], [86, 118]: 3.80 ch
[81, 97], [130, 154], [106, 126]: -1.13 ch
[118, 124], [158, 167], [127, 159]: 0.30 ch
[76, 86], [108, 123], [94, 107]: 2.89 ch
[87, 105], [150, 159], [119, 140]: -2.08 ch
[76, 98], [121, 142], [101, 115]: 0.49 ch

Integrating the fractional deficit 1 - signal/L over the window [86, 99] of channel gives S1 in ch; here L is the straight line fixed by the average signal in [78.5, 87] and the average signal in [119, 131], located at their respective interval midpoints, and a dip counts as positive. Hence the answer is 2.7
